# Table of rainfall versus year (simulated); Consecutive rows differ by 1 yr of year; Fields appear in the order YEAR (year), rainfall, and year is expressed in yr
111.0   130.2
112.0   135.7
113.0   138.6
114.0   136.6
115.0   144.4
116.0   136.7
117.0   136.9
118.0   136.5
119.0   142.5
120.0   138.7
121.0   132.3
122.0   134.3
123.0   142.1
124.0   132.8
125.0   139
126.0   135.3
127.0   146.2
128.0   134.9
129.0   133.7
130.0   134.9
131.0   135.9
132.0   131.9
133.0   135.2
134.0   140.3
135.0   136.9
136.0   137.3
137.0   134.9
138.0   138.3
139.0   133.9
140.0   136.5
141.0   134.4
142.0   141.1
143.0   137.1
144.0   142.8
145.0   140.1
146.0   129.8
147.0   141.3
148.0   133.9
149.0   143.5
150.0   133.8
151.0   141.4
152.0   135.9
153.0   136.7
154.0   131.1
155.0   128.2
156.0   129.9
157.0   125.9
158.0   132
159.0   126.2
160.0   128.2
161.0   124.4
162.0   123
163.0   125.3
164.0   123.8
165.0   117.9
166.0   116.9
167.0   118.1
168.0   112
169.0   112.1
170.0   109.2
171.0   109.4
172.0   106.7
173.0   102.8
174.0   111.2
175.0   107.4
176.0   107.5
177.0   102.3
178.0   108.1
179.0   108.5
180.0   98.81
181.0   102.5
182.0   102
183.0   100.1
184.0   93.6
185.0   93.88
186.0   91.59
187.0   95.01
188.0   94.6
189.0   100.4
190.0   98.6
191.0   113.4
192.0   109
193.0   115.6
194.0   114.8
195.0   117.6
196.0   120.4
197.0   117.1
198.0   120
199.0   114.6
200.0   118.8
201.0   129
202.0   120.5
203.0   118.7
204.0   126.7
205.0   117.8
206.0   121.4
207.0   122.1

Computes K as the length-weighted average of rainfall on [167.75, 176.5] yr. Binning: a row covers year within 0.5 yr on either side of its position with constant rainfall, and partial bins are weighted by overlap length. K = 109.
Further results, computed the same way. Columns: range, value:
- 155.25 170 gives 122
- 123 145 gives 137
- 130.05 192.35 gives 121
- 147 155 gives 136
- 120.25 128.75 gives 137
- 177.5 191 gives 99.6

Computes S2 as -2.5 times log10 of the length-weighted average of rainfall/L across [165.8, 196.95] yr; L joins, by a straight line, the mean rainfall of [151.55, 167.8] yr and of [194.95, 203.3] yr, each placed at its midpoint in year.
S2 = 0.16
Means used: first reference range 126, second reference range 120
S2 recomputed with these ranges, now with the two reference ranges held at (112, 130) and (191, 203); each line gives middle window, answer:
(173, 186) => 0.192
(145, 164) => -0.023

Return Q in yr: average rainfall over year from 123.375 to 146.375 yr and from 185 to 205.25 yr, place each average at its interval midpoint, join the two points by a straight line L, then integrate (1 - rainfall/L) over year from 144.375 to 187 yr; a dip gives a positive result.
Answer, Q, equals 2.2 yr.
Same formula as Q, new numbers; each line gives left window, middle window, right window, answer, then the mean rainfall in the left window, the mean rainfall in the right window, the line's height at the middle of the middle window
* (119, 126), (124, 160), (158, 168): -1.6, 137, 123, 130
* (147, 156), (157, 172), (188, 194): 0.8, 136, 107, 126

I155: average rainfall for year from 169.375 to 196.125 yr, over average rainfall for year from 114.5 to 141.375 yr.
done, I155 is 0.77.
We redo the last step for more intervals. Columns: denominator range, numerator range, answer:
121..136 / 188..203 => 0.84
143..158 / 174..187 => 0.75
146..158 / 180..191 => 0.73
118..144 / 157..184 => 0.82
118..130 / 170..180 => 0.78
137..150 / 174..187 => 0.74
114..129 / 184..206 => 0.81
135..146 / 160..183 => 0.81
